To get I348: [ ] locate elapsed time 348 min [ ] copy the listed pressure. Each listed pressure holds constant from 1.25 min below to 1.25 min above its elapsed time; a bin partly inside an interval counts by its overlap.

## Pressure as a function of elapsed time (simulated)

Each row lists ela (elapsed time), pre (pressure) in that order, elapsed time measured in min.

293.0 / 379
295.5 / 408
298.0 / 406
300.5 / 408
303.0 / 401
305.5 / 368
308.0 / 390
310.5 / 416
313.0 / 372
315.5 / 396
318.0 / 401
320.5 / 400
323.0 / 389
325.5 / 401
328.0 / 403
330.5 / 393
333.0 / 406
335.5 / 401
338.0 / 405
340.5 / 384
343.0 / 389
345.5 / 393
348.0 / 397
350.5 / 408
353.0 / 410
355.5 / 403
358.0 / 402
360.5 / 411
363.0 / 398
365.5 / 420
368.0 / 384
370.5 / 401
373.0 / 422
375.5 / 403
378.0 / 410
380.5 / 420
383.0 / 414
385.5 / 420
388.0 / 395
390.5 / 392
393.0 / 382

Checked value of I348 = 397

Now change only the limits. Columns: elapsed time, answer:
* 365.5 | 420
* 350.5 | 408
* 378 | 410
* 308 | 390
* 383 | 414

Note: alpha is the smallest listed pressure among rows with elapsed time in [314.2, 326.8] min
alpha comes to 389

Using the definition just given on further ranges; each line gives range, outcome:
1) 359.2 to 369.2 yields 384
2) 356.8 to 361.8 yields 402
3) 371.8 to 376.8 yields 403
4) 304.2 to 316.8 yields 368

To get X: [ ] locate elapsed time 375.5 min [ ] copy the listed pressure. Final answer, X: 403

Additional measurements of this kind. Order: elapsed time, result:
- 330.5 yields 393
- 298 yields 406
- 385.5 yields 420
